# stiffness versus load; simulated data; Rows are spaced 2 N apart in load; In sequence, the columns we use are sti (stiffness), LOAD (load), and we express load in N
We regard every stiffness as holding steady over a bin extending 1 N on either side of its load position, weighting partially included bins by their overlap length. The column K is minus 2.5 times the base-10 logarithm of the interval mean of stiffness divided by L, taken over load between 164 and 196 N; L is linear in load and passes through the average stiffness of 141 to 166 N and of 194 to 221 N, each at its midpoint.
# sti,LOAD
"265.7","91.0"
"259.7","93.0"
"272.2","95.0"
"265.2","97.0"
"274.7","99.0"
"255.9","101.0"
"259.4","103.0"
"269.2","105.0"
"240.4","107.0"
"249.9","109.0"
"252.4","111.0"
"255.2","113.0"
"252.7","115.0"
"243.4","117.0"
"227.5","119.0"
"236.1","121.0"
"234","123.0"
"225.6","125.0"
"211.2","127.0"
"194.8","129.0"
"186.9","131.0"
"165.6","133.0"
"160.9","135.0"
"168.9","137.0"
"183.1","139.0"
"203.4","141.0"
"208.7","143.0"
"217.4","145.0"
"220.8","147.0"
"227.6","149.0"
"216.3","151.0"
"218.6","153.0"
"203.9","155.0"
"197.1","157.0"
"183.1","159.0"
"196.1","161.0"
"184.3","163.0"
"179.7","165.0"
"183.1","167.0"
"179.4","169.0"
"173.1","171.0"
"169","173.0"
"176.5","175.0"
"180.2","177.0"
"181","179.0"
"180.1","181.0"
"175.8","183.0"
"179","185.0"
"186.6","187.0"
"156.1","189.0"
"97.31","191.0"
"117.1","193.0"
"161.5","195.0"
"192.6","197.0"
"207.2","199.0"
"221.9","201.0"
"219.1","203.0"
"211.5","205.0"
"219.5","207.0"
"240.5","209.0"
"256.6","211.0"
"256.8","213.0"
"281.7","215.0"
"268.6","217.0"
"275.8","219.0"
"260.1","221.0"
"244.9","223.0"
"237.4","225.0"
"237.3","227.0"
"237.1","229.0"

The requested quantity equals 0.29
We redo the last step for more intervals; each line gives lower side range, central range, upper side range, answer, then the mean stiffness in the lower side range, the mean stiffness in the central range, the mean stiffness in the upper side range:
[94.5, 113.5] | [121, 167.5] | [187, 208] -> 0.13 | 259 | 200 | 181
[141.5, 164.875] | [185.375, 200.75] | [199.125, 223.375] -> 0.38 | 206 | 164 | 245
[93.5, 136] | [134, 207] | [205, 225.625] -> 0.29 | 235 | 187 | 252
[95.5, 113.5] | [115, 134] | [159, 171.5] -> 0.09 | 259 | 216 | 183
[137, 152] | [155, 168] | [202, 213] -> 0.14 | 208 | 189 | 232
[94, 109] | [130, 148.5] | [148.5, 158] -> 0.17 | 262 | 192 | 212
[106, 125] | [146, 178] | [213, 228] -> 0.28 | 243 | 193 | 258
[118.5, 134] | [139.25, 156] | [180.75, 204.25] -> -0.08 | 210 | 213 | 175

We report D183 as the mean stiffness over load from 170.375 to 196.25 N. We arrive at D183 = 164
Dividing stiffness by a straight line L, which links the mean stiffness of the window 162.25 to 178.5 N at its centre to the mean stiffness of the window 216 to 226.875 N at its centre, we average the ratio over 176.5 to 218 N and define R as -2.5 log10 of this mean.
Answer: 0.11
